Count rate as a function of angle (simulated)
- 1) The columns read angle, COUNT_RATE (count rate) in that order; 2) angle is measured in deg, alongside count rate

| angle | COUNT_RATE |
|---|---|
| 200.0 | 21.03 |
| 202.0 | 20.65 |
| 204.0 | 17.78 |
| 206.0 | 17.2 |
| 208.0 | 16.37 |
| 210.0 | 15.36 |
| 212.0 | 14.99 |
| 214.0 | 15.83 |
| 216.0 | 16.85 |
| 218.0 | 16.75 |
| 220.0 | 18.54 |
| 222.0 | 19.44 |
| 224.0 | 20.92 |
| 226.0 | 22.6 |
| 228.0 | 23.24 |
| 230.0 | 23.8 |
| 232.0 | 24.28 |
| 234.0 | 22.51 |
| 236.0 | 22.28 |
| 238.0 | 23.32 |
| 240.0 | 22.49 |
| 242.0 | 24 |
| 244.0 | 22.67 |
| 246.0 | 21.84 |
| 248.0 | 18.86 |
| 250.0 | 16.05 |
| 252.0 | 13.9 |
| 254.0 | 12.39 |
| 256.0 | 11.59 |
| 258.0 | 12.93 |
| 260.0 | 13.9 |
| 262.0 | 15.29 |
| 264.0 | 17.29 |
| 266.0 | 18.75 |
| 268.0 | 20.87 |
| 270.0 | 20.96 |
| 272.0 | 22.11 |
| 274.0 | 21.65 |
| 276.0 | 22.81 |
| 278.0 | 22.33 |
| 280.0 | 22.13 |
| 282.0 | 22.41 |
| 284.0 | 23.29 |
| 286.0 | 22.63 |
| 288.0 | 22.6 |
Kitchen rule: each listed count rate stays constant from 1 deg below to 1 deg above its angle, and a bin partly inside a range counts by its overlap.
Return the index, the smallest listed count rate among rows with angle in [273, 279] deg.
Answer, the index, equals 21.65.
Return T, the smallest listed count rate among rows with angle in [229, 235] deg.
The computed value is 22.51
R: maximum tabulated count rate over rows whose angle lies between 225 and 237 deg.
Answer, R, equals 24.28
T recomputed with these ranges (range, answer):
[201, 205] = 17.78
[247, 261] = 11.59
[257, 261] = 12.93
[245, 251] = 16.05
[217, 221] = 16.75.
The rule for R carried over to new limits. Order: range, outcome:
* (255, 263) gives 15.29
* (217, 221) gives 18.54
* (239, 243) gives 24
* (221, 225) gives 20.92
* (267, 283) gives 22.81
